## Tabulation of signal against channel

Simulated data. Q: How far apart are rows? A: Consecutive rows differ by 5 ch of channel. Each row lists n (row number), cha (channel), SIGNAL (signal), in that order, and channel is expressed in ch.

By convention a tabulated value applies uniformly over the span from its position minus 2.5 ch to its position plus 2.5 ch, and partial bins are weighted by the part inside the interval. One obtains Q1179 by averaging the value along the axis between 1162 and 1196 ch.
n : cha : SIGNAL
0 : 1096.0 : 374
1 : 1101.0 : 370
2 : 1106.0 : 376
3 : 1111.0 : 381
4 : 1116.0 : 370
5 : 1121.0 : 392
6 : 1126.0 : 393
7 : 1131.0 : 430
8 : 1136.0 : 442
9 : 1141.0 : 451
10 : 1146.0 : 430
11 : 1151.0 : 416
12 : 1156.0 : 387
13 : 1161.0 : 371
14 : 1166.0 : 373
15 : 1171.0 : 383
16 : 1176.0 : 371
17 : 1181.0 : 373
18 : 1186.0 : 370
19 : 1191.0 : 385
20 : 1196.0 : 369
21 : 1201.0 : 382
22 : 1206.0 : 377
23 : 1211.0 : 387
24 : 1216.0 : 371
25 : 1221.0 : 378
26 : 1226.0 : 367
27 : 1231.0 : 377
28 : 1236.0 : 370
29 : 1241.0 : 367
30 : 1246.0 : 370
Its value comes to 375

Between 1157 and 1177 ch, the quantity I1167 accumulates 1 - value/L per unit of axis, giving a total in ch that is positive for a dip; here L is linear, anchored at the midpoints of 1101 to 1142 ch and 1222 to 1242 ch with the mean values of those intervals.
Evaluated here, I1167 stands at 0.66 ch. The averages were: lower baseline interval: 401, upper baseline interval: 371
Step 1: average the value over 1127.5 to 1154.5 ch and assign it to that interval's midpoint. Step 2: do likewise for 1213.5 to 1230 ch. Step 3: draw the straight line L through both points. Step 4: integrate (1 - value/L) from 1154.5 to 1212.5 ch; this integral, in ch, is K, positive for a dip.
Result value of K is 3.28 ch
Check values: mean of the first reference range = 431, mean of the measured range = 377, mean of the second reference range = 372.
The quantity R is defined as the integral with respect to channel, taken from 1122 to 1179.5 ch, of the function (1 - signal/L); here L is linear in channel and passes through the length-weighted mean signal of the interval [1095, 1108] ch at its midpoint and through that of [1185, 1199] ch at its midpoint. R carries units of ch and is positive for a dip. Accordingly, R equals -4.5 ch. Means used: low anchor 373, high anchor 375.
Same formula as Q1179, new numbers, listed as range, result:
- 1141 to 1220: 385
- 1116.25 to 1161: 413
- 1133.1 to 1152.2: 436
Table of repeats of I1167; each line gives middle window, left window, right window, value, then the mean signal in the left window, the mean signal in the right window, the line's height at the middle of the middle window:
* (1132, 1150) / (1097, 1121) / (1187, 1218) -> -2.9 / 376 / 378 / 377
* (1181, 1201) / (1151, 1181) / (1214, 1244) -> 0.1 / 380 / 372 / 377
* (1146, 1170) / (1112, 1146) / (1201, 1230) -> 0.6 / 413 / 377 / 401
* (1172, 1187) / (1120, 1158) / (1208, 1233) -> 0.9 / 419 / 376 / 398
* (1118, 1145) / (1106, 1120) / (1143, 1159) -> -1.9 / 377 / 411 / 394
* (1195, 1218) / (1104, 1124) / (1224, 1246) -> -0.3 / 380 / 370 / 373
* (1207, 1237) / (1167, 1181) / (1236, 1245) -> -0.4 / 376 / 368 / 370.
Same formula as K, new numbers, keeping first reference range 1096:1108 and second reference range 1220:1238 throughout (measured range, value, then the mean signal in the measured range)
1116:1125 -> -0.3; 386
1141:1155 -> -1.9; 424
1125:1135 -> -1.2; 419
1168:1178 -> -0.1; 377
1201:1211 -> -0.2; 381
